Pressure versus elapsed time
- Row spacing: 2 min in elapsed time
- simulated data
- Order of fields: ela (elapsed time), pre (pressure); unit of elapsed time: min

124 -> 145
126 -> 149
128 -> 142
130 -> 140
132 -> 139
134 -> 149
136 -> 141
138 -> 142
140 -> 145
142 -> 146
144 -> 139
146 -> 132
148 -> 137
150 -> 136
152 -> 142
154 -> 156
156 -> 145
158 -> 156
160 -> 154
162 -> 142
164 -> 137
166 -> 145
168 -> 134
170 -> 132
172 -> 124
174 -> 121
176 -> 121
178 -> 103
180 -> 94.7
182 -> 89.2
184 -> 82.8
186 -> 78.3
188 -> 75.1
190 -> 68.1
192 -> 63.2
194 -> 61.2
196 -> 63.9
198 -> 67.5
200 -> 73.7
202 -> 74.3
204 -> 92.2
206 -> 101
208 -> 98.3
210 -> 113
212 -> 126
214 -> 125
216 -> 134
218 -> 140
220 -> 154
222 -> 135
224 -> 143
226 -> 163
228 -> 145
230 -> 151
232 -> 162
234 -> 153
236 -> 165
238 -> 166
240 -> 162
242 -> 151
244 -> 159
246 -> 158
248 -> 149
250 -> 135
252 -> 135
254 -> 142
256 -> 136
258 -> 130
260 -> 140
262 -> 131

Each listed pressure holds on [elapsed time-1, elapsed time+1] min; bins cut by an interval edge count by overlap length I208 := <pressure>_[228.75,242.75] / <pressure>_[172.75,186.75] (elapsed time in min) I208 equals 1.59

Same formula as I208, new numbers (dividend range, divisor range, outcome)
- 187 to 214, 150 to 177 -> 0.61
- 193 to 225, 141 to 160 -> 0.74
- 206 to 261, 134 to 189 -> 1.11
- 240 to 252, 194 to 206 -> 1.99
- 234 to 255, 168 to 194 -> 1.58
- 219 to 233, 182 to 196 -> 2.08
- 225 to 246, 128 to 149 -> 1.12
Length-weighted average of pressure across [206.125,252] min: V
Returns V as 144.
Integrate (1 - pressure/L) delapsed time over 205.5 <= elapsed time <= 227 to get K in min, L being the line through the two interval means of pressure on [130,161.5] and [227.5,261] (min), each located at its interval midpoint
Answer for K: 2.5 min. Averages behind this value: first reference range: 144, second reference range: 149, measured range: 131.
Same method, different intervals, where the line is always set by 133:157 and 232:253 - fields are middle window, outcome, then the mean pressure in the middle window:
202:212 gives 3.26 min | 101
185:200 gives 8.05 min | 68.6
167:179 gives 1.91 min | 122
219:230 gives 0.25 min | 148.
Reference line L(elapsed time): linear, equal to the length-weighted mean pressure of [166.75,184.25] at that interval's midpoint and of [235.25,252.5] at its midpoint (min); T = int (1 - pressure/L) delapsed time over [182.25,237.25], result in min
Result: 9.8 min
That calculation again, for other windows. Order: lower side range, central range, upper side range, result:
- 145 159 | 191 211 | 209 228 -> 8.4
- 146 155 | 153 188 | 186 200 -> -5.0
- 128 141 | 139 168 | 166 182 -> -2.8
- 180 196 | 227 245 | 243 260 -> -4.4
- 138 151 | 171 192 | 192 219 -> 3.7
